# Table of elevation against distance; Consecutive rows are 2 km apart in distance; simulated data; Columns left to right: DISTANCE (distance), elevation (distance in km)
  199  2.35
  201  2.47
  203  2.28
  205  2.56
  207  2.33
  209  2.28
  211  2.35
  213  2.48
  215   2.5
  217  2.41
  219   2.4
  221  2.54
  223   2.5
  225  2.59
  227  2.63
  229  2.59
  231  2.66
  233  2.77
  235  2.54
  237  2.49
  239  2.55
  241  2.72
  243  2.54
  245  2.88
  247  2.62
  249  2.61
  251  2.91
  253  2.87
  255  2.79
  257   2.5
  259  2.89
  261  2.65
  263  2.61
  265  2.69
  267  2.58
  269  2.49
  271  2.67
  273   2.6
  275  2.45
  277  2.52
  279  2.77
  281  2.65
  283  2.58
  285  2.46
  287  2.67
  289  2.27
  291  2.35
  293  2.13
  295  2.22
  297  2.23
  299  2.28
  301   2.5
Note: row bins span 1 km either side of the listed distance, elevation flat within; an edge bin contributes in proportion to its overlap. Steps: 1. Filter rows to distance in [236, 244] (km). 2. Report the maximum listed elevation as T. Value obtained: 2.72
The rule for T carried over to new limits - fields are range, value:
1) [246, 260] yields 2.91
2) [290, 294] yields 2.35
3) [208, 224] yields 2.54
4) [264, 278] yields 2.69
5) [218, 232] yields 2.66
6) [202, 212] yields 2.56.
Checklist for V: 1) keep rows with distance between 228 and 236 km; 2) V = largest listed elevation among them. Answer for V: 2.77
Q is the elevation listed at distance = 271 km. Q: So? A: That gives 2.67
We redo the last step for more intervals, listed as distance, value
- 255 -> 2.79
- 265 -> 2.69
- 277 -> 2.52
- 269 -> 2.49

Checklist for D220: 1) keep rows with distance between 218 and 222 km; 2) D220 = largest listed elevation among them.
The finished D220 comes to 2.54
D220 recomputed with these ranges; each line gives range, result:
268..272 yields 2.67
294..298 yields 2.23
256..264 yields 2.89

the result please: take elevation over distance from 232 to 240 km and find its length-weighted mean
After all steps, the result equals 2.59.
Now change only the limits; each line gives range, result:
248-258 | 2.74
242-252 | 2.71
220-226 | 2.54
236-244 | 2.58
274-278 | 2.49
